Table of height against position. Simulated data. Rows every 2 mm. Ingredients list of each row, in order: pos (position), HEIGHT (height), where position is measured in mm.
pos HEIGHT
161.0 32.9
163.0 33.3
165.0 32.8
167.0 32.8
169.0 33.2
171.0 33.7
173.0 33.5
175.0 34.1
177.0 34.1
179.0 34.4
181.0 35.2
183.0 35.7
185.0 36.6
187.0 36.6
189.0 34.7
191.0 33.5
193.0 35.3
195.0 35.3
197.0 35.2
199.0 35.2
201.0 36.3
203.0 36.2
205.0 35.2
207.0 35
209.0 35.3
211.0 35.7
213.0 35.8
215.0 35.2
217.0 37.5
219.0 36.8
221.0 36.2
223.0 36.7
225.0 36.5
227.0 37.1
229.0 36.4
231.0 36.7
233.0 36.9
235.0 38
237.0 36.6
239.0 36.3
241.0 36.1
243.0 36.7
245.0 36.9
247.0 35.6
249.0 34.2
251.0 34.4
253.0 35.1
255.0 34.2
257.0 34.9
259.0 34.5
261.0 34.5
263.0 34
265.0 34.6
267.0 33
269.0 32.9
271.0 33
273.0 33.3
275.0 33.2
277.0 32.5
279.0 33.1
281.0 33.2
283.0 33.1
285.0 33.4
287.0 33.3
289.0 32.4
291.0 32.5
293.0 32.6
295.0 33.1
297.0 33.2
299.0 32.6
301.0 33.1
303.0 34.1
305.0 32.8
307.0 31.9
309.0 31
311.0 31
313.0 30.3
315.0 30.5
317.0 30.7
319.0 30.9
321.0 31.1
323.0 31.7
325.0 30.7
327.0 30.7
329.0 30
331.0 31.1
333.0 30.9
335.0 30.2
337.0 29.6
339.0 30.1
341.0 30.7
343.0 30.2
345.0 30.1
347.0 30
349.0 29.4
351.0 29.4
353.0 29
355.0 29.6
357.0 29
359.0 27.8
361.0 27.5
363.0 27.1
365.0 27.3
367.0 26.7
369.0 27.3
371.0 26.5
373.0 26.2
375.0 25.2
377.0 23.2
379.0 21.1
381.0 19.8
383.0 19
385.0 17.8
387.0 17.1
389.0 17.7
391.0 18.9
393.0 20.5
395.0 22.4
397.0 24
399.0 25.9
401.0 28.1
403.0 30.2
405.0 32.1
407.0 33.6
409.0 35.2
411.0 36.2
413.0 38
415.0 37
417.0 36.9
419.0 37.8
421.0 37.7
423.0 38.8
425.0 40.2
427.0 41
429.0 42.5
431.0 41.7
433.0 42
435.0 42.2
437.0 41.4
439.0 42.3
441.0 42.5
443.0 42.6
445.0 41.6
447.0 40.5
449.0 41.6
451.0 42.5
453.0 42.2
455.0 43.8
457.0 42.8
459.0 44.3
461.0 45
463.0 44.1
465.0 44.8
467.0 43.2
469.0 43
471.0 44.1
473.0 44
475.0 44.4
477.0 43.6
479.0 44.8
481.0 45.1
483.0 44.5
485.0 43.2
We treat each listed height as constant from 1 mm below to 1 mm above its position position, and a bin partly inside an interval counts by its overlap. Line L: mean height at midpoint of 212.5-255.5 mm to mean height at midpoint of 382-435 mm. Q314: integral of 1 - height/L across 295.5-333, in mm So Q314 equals 2.8 mm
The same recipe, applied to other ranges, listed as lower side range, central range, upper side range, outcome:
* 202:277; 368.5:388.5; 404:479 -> 8.75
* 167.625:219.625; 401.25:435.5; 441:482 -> 3.69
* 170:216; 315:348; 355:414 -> -2.36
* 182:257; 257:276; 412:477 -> 1.73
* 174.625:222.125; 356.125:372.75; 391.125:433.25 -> 3.36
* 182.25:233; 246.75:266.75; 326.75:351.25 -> -0.44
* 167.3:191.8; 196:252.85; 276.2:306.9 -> -3.61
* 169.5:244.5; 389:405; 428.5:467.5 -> 6.55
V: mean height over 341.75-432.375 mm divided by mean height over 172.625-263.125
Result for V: 0.82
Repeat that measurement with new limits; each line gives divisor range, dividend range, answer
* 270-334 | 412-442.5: 1.25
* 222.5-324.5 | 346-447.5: 0.92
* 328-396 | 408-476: 1.58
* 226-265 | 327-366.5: 0.82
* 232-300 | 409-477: 1.21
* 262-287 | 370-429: 0.87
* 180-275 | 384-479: 1.05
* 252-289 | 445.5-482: 1.29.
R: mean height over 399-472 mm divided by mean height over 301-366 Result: 1.32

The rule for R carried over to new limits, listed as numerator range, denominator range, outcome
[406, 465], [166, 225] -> 1.16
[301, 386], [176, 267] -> 0.80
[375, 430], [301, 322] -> 0.93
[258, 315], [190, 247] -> 0.91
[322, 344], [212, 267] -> 0.85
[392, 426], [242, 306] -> 0.97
